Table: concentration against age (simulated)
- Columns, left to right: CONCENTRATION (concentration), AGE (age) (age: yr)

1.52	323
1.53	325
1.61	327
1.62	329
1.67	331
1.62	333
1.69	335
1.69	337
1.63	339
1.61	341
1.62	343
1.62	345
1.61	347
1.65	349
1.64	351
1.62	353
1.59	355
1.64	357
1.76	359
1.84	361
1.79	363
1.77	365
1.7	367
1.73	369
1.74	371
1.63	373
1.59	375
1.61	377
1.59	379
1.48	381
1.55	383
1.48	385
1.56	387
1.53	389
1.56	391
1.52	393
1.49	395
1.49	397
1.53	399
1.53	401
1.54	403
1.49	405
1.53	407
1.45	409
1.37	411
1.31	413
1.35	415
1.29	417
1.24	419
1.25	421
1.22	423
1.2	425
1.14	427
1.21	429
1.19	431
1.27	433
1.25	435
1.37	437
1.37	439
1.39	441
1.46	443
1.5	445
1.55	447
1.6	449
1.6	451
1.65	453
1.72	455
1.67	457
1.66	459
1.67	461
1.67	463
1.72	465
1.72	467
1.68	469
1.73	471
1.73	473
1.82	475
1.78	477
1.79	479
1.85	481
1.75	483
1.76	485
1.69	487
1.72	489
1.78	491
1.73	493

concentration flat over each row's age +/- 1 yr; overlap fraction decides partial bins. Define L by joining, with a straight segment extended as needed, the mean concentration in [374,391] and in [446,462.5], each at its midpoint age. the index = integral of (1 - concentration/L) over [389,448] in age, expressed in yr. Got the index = 7.8 yr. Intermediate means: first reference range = 1.55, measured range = 1.38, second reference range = 1.64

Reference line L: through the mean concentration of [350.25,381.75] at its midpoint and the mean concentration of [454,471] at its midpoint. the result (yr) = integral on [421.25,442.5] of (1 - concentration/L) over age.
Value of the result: 5.3 yr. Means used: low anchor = 1.67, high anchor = 1.69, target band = 1.27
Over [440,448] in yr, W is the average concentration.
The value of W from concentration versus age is 1.47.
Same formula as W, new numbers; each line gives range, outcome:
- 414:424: 1.27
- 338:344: 1.62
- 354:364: 1.72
